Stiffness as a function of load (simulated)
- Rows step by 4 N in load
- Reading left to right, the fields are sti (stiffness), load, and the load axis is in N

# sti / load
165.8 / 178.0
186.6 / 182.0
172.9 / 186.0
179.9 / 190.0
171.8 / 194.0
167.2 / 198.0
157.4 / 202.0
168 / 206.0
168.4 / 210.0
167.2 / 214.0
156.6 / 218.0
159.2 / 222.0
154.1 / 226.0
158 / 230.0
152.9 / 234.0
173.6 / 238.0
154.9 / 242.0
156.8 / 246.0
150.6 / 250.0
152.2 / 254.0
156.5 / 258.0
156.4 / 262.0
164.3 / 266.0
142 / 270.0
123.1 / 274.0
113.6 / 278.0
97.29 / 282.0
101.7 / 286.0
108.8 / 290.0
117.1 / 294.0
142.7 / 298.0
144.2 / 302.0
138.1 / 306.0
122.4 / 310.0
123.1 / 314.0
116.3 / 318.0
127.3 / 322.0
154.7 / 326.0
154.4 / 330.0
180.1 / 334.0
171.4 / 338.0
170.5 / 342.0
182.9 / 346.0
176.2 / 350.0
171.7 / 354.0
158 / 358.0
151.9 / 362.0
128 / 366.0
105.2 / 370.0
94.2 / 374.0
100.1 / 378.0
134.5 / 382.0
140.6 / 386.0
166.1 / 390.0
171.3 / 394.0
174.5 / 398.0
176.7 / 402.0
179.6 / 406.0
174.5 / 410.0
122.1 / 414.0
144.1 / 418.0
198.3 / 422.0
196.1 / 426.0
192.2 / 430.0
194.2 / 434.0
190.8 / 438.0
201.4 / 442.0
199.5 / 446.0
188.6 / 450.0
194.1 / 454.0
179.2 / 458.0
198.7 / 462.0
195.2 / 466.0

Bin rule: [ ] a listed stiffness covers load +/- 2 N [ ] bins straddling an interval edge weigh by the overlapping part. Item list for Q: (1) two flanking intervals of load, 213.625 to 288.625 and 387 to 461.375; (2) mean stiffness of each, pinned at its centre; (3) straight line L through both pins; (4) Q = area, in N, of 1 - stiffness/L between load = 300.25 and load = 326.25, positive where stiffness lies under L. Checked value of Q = 4.5 N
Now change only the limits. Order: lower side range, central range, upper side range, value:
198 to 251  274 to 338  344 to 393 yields 8.36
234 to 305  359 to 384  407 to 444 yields 6.75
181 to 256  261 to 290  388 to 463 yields 7.25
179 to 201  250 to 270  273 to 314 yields -2.46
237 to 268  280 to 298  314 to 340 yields 5.04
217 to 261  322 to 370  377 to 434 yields 0.60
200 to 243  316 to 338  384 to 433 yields 2.31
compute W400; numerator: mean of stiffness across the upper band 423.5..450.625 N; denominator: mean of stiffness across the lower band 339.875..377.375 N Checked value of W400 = 1.3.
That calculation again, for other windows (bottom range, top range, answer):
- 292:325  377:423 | 1.21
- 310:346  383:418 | 1.07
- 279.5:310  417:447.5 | 1.57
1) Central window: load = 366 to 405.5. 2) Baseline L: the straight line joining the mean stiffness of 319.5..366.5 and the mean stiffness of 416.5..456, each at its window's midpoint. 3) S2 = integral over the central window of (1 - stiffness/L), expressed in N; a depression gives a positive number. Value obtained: 7.67 N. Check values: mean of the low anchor 161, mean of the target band 141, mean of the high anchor 191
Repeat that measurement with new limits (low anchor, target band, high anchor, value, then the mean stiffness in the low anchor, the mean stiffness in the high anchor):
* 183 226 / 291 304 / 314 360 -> 2.3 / 167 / 159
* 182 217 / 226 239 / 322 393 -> 0.5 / 170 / 149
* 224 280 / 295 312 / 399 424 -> 2.2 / 151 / 166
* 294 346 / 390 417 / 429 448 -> 2.3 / 146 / 196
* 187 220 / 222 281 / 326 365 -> 6.0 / 167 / 167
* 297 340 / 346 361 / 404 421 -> -2.1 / 143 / 158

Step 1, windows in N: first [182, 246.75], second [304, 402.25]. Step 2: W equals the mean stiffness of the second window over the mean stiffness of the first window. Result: 0.89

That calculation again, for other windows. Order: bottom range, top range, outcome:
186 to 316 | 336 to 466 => 1.13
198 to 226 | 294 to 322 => 0.80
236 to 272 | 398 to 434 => 1.11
